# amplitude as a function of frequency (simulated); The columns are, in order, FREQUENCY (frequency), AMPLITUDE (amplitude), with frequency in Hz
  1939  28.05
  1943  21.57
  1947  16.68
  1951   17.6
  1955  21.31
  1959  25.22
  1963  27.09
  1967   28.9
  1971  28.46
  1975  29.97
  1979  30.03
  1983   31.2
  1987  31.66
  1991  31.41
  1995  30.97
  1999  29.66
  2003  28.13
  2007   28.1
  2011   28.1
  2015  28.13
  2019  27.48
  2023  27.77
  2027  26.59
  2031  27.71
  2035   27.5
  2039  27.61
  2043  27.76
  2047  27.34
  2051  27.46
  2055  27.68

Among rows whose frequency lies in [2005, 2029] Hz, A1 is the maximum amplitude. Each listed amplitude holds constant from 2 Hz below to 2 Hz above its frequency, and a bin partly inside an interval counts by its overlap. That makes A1 28.13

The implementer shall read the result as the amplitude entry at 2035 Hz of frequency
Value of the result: 27.5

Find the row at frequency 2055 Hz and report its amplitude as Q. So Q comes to 27.68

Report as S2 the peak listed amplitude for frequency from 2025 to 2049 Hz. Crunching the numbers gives 27.76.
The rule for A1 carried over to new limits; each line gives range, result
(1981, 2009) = 31.66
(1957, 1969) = 28.9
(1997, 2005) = 29.66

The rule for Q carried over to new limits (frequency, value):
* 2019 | 27.48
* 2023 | 27.77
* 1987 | 31.66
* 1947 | 16.68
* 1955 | 21.31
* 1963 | 27.09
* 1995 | 30.97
